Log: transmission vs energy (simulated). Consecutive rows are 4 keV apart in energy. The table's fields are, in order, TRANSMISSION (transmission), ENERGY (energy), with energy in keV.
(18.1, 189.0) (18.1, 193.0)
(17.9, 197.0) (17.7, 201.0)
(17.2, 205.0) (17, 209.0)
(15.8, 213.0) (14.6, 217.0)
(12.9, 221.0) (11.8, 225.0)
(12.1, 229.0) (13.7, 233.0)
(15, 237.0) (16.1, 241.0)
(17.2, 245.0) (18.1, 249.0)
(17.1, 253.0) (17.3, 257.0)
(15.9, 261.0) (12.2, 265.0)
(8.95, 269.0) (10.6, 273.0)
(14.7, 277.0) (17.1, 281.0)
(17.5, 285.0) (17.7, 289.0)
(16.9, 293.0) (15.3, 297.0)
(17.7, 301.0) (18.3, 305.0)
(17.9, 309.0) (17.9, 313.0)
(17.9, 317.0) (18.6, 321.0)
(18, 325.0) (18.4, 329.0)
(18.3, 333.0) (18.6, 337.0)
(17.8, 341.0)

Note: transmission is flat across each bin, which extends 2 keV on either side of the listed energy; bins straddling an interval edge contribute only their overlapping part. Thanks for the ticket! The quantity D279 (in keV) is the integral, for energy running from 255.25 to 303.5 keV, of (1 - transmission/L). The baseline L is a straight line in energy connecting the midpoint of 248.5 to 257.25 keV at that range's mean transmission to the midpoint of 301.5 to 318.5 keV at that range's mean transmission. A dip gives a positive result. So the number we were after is 6.9 keV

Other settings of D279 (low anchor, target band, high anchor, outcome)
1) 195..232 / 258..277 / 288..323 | 4.7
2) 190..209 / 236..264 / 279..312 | 1.5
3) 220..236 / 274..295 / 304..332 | -0.4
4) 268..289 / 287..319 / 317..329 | -1.9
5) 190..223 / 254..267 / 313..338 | 1.5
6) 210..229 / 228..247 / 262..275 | -3.4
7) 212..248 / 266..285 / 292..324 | 3.5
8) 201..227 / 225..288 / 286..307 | 5.2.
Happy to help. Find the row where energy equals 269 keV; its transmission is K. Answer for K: 8.95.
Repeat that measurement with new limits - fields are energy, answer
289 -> 17.7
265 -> 12.2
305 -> 18.3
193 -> 18.1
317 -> 17.9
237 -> 15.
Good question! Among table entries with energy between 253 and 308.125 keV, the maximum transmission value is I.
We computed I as 18.3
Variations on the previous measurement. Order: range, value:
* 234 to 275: 18.1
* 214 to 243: 16.1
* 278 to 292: 17.7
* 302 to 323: 18.6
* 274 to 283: 17.1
